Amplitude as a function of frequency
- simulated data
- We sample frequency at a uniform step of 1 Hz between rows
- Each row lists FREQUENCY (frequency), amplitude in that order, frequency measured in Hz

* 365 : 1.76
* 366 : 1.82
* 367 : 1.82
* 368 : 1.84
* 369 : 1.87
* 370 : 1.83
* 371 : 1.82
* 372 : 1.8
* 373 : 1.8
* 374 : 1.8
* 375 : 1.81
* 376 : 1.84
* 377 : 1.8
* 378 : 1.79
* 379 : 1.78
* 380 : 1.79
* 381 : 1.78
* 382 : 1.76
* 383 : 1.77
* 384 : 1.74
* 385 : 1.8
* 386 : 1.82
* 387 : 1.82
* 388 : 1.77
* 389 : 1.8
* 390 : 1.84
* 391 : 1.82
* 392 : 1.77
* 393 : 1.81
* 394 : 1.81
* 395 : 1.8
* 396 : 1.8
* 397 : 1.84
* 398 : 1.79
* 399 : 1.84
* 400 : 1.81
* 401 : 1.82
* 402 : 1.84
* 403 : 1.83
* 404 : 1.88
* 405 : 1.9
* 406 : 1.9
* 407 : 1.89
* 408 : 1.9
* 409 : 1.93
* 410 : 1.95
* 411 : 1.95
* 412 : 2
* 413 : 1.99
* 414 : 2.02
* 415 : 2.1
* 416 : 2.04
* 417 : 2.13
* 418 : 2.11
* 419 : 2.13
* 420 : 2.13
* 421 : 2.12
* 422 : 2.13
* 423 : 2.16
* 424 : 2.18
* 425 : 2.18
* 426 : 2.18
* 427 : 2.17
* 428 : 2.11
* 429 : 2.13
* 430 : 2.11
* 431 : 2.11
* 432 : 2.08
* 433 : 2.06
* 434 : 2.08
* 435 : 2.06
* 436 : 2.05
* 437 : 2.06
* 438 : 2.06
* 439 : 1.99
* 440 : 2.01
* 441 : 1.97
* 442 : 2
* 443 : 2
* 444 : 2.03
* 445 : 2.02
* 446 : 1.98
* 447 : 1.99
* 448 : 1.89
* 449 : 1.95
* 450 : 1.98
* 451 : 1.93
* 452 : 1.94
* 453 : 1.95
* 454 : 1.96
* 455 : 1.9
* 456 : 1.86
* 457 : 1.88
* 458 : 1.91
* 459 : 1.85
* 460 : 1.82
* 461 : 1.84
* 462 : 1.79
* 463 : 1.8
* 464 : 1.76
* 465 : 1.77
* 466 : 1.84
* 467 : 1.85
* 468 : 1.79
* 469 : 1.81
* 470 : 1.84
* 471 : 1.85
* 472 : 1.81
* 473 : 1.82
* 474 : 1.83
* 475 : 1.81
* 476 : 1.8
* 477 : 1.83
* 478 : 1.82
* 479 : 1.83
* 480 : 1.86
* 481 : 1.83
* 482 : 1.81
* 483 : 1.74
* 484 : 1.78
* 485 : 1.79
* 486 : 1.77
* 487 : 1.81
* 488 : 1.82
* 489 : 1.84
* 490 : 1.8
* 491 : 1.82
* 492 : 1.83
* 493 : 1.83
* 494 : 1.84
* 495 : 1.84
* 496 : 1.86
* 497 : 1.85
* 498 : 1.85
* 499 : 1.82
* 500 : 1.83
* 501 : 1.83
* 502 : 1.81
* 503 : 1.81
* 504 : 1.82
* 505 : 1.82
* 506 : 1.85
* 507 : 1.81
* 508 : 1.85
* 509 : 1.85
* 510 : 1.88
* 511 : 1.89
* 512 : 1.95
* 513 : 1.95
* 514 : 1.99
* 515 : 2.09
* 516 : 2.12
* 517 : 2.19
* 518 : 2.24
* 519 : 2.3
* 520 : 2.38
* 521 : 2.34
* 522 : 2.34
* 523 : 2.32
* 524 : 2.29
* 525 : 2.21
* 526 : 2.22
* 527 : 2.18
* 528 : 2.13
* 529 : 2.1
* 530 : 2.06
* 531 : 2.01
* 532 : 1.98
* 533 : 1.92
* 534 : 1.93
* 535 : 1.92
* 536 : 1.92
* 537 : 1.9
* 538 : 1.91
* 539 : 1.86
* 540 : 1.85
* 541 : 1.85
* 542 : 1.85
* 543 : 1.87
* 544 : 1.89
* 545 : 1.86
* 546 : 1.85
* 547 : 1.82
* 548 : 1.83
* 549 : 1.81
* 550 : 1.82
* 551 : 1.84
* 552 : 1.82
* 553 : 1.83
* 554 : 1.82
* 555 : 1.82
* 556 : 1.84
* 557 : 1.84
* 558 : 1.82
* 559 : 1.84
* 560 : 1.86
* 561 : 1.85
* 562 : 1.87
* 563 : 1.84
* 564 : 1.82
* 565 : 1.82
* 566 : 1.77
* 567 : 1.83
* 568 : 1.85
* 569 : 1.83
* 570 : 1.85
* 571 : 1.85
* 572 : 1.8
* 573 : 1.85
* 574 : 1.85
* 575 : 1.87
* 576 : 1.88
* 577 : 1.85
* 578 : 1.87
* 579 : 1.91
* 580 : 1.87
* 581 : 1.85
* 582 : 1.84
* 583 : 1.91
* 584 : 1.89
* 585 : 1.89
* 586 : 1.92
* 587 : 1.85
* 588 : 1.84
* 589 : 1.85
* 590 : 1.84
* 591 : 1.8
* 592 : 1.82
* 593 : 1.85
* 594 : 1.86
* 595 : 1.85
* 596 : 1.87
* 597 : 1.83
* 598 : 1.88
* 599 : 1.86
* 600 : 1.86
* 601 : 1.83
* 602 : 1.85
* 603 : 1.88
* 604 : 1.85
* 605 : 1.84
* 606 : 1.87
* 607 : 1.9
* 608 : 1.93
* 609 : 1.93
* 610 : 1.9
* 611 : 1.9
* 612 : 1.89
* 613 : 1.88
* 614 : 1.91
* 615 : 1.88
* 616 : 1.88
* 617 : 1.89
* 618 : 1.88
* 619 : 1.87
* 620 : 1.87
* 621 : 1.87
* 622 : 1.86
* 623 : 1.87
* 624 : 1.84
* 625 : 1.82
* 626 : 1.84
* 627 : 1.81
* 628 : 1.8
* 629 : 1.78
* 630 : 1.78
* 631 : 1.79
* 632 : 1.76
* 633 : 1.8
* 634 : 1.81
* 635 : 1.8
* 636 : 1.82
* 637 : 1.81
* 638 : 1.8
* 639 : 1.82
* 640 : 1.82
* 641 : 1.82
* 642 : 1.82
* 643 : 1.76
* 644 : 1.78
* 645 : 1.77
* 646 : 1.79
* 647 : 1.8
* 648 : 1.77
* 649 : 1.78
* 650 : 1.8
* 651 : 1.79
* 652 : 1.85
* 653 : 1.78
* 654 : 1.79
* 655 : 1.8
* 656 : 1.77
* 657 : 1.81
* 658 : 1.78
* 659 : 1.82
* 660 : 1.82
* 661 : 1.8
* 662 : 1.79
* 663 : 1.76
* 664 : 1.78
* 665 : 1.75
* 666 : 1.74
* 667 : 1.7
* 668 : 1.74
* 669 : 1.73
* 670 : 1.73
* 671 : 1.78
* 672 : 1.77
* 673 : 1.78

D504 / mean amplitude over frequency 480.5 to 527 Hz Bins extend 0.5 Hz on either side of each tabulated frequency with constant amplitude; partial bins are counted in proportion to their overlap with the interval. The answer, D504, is 1.95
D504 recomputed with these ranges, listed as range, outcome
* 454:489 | 1.82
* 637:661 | 1.8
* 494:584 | 1.92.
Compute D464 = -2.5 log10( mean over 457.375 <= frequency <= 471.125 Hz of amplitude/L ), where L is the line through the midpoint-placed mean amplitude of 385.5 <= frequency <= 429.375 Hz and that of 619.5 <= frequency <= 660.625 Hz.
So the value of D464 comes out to 0.05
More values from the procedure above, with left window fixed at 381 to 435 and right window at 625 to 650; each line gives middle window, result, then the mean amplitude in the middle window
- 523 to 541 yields -0.09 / 2.03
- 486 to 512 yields 0.03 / 1.84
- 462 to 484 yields 0.06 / 1.81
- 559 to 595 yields -0.01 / 1.85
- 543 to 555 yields 0.01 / 1.84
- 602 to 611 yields -0.04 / 1.89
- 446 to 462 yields 0.01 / 1.91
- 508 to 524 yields -0.13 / 2.12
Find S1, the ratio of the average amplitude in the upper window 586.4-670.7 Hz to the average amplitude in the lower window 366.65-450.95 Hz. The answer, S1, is 0.9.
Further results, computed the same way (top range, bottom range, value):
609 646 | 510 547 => 0.90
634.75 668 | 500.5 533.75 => 0.87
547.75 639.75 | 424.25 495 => 0.97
